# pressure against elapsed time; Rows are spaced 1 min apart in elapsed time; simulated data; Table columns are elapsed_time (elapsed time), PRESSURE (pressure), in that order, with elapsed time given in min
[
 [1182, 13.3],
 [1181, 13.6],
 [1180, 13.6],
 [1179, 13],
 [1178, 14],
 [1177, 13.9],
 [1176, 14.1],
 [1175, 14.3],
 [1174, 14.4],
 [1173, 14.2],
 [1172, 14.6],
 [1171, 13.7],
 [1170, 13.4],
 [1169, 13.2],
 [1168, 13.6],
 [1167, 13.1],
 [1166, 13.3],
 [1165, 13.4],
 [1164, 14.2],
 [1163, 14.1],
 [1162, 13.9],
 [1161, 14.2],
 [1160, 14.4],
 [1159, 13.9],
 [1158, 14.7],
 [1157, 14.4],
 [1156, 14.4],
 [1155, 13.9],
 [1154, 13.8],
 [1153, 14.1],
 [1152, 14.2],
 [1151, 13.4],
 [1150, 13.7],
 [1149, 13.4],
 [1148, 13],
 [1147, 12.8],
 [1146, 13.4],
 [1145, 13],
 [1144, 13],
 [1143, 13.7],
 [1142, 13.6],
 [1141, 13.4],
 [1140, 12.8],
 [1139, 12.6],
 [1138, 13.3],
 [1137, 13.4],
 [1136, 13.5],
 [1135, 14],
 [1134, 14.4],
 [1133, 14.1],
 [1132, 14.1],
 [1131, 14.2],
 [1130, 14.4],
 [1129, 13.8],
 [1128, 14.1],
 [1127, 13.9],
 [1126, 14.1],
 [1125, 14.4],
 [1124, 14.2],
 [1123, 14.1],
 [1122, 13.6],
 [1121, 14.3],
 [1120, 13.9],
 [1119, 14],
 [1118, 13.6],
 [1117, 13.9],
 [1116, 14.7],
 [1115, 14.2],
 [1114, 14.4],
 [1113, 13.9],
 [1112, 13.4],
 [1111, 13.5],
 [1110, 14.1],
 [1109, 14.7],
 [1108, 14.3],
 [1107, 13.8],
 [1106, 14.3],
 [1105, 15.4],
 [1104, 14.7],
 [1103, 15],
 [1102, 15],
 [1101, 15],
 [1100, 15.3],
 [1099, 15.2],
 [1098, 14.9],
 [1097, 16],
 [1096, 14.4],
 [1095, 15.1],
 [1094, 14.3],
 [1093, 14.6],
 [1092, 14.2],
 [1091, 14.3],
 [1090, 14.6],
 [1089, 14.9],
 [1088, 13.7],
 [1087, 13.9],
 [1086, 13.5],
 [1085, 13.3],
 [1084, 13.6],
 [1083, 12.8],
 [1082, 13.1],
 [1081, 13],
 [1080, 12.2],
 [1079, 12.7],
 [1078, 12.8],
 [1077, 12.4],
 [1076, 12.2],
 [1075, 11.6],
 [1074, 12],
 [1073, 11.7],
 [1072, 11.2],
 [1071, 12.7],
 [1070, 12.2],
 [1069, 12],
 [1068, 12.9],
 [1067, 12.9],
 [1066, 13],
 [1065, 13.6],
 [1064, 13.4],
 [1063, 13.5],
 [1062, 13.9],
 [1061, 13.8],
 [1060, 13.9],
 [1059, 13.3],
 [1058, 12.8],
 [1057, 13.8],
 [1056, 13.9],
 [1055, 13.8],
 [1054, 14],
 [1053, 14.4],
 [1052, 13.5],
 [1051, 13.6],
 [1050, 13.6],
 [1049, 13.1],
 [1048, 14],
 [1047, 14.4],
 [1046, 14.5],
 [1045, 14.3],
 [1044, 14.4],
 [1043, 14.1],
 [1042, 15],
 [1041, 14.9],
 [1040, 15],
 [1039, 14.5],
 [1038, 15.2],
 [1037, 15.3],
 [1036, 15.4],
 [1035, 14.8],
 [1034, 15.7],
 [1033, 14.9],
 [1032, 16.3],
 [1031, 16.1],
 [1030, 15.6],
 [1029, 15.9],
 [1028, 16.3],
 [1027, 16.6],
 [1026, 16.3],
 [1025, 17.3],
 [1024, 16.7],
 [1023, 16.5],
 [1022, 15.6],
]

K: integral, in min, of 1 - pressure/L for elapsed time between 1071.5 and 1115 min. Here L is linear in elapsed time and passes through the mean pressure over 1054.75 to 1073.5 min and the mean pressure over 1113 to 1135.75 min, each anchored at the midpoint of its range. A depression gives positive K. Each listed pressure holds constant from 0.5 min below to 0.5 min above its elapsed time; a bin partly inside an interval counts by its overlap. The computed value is -0.87 min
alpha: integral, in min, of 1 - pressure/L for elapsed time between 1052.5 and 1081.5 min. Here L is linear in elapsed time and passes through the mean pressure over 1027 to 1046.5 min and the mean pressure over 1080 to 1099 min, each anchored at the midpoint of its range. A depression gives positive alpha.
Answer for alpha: 3.2 min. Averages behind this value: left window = 15.2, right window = 14.1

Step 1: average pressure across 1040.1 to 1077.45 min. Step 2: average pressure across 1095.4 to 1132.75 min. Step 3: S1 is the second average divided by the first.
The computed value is 1.07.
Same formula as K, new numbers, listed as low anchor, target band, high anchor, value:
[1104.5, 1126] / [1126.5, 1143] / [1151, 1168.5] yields 0.4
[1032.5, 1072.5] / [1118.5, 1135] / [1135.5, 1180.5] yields -0.4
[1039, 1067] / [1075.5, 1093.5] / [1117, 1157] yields 0.5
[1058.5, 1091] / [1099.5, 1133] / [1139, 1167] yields -2.2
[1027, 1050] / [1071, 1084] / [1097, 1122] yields 2.0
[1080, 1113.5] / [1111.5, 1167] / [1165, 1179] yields 0.7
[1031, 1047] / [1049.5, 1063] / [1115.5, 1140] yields 1.0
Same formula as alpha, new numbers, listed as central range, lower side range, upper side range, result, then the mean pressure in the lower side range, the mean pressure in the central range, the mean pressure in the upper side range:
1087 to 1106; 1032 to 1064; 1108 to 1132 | -0.87 min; 14.3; 14.8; 14.1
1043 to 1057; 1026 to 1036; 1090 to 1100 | 1.39 min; 15.8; 14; 14.8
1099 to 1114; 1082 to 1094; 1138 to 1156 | -0.77 min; 13.9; 14.5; 13.4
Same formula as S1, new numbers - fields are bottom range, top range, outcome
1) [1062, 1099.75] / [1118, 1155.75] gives 1.03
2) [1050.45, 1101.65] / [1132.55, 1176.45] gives 1.02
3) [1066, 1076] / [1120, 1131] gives 1.16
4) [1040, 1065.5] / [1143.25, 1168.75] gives 0.99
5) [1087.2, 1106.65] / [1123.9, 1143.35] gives 0.93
